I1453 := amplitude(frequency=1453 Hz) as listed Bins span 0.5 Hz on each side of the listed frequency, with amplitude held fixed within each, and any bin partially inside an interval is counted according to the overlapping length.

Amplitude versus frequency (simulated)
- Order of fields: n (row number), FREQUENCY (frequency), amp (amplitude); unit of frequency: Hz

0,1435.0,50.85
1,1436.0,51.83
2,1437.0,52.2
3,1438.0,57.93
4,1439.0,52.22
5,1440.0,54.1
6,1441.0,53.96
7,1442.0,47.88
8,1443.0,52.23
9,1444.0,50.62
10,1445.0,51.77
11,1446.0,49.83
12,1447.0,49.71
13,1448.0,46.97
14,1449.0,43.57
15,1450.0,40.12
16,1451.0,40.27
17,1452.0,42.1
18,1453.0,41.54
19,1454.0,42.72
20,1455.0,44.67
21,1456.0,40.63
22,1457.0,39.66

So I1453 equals 41.54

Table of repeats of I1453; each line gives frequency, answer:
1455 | 44.67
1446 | 49.83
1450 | 40.12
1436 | 51.83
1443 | 52.23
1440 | 54.1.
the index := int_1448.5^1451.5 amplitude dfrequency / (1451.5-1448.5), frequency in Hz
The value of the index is 41.3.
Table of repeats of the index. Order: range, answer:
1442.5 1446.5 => 51.1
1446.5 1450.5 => 45.1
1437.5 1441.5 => 54.6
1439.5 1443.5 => 52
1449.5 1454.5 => 41.4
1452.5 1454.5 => 42.1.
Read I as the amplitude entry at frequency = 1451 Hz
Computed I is 40.27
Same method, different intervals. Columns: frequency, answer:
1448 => 46.97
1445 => 51.77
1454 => 42.72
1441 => 53.96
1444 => 50.62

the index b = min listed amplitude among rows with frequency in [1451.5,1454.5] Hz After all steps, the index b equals 41.54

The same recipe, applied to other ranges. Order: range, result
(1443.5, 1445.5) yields 50.62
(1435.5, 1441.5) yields 51.83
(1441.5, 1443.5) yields 47.88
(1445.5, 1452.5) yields 40.12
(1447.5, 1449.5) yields 43.57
